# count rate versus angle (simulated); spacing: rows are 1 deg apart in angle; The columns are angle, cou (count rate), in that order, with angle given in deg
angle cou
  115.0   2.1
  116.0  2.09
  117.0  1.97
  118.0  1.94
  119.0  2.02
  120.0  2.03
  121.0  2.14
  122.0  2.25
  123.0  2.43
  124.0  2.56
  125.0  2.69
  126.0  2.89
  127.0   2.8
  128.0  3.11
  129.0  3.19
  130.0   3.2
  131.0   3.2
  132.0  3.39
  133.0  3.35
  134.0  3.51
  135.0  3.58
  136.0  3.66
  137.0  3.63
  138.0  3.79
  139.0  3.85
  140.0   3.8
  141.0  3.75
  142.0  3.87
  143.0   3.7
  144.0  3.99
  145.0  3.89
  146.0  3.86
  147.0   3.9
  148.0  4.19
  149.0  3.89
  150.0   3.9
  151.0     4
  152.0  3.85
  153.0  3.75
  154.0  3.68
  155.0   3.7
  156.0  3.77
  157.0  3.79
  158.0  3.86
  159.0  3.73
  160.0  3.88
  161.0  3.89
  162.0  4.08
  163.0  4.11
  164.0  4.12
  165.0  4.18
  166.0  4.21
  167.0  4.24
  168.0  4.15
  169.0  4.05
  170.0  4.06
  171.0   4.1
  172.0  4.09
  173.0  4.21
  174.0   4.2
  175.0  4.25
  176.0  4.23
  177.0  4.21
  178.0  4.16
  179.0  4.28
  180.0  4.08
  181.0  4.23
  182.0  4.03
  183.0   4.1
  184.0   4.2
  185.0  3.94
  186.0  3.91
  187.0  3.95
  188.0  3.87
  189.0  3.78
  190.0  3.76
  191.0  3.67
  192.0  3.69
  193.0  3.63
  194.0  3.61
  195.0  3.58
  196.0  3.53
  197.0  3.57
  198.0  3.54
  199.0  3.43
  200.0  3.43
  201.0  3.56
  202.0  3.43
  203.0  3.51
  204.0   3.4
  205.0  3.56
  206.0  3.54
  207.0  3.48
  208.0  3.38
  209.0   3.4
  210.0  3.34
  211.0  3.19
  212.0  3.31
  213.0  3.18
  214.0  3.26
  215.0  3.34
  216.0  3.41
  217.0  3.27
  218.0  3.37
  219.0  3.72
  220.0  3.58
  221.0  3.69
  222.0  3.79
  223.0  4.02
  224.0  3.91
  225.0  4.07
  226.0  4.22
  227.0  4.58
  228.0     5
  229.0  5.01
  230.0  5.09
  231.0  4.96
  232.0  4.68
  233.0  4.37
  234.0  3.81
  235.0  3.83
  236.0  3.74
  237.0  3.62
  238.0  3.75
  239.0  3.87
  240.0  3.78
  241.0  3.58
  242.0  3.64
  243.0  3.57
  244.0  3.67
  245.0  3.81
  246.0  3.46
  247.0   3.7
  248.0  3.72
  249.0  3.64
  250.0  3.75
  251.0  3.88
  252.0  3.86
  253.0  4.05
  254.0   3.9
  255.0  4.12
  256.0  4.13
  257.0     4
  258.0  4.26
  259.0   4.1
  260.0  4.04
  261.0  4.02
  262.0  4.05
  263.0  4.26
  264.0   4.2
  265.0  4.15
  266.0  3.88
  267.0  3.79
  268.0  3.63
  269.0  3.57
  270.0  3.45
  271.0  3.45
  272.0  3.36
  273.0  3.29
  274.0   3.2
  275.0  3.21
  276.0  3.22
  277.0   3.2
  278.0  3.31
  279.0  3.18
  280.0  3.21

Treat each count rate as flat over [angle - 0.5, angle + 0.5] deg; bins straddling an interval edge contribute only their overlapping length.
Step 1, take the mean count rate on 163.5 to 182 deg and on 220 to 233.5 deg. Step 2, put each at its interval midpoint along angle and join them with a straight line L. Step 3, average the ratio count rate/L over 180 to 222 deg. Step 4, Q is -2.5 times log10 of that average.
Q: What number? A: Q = 0.186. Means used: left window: 4.17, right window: 4.38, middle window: 3.6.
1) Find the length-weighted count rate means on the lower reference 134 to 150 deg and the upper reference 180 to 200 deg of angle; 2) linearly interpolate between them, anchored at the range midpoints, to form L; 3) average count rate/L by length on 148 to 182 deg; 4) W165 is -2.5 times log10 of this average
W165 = -0.06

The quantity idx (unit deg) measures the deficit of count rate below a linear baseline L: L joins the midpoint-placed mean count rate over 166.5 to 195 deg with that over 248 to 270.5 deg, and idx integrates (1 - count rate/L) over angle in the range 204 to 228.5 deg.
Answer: 2.1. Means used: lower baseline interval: 4.02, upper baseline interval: 3.94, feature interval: 3.65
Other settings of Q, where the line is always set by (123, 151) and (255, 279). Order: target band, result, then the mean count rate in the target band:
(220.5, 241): -0.14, 4.17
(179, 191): -0.11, 3.99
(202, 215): 0.08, 3.38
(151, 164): -0.09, 3.86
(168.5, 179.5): -0.17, 4.17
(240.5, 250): 0.01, 3.65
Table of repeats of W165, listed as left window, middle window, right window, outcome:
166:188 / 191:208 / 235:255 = 0.14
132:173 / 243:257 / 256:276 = -0.01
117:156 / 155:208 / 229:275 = -0.10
